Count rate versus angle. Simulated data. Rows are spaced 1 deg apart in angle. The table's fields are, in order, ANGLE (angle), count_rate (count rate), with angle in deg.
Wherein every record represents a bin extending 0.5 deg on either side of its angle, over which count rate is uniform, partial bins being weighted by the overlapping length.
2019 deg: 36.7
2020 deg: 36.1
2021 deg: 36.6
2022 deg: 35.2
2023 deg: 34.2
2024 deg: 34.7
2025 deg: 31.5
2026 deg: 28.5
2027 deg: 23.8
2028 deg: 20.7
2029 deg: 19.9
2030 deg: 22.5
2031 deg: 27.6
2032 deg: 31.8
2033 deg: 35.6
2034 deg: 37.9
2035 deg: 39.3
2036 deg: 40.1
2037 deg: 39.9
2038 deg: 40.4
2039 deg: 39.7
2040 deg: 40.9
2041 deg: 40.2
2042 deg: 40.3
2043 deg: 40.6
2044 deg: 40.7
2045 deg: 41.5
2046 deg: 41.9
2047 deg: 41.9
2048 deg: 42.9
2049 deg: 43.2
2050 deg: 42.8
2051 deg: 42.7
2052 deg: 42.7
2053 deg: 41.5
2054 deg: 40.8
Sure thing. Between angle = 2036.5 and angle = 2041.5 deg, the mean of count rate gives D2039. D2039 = 40.2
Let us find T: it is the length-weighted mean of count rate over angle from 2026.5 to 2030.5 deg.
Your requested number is 21.7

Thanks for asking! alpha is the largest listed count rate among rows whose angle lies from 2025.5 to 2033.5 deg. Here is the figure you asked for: 35.6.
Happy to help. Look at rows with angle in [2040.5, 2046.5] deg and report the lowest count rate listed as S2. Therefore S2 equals 40.2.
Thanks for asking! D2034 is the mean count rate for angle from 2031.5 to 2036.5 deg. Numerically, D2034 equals 36.9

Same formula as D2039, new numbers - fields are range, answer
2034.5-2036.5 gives 39.7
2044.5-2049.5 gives 42.3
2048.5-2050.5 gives 43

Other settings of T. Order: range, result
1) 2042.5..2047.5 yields 41.3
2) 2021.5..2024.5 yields 34.7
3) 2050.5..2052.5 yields 42.7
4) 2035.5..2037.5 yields 40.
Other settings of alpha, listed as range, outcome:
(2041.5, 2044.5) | 40.7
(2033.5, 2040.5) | 40.9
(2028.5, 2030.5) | 22.5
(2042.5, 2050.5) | 43.2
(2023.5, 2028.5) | 34.7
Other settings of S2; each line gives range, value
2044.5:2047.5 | 41.5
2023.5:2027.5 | 23.8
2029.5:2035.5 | 22.5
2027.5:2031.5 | 19.9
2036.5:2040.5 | 39.7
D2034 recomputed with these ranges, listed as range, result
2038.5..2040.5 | 40.3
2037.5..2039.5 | 40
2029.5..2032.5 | 27.3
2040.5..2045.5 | 40.7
